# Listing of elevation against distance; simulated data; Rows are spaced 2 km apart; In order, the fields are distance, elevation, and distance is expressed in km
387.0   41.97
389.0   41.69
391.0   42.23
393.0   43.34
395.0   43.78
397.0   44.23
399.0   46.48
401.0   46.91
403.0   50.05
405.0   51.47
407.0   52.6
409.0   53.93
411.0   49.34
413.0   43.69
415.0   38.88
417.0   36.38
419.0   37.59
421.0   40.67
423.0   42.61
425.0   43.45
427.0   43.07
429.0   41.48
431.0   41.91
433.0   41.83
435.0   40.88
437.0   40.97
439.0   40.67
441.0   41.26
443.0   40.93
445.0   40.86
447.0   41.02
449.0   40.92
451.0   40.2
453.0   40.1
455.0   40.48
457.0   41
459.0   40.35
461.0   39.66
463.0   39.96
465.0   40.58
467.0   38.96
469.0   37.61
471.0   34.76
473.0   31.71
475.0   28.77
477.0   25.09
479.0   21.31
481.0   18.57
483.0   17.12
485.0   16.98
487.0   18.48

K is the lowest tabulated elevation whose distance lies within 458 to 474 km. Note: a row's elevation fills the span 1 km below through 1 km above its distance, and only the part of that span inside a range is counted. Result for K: 31.71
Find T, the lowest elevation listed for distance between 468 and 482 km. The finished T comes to 18.57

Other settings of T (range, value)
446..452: 40.2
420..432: 40.67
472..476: 28.77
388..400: 41.69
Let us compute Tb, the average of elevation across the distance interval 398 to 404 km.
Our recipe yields 47.8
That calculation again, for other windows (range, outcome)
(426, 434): 42.1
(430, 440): 41.3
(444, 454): 40.6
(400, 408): 50.3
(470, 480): 28.3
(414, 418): 37.6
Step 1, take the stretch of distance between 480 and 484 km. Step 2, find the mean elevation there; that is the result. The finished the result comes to 17.8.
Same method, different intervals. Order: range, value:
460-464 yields 39.8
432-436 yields 41.4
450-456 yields 40.3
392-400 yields 44.5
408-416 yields 46.5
